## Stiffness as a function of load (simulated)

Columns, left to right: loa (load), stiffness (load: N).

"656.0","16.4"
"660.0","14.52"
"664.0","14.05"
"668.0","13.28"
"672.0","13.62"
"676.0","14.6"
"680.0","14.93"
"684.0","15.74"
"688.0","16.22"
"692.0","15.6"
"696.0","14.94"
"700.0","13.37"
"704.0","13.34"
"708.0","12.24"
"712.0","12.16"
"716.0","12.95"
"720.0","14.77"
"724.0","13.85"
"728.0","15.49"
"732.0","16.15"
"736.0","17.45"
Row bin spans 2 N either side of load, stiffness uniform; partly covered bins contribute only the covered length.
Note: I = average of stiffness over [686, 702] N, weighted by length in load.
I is 15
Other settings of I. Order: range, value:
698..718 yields 12.8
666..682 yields 14.1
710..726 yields 13.4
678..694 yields 15.6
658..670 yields 13.9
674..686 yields 15.1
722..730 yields 14.7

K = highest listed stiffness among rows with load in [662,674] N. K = 14.05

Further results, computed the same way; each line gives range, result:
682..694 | 16.22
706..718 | 12.95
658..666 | 14.52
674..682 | 14.93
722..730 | 15.49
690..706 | 15.6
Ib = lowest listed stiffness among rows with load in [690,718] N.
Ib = 12.16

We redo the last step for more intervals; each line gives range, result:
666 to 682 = 13.28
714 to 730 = 12.95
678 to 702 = 13.37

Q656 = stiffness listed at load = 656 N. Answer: 16.4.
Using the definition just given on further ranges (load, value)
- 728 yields 15.49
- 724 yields 13.85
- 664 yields 14.05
